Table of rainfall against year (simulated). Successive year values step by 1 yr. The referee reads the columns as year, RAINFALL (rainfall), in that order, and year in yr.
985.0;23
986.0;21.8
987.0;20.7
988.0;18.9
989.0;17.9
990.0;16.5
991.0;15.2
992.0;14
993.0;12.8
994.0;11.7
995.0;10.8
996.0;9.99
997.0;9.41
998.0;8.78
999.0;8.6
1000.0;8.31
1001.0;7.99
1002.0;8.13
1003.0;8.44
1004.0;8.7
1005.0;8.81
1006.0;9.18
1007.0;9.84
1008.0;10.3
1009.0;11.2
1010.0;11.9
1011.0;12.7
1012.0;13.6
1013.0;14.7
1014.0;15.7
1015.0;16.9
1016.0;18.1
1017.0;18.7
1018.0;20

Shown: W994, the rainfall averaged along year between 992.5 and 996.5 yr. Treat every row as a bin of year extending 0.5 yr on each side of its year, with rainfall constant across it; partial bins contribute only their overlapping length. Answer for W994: 11.3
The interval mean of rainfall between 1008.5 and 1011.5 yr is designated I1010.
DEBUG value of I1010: 11.9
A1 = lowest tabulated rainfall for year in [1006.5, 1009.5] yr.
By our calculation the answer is 9.84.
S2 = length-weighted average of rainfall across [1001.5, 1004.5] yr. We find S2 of 8.42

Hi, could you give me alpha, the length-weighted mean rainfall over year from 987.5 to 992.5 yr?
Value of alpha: 16.5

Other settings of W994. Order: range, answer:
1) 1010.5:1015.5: 14.7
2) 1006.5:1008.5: 10.1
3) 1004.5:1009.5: 9.87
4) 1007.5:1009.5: 10.8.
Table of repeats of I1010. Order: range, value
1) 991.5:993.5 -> 13.4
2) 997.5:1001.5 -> 8.42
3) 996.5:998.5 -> 9.09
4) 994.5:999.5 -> 9.52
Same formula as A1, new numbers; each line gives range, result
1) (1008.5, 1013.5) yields 11.2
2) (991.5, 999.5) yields 8.6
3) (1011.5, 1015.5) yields 13.6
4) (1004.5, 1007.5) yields 8.81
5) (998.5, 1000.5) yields 8.31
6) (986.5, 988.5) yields 18.9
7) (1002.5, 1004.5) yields 8.44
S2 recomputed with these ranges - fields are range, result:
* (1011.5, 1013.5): 14.1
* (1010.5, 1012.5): 13.1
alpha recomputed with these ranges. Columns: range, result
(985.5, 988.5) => 20.5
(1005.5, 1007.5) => 9.51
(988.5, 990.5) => 17.2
